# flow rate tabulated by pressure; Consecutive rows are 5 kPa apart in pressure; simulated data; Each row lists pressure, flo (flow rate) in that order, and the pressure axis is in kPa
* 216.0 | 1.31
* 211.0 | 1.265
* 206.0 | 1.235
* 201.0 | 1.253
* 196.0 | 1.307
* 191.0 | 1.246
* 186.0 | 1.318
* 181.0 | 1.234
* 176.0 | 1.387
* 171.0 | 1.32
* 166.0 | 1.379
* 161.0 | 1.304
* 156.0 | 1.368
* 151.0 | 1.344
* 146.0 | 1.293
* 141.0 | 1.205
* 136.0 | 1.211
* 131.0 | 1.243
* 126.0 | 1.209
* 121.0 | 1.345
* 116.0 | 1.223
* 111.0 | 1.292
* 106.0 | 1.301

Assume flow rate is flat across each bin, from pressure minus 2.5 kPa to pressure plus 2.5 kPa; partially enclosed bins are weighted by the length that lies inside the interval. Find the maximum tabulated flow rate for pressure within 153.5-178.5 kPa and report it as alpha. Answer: 1.387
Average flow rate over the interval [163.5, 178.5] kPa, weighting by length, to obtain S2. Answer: 1.36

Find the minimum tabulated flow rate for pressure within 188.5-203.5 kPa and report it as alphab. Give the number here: 1.246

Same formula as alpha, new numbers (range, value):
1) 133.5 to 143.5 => 1.211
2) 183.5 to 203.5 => 1.318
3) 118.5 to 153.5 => 1.345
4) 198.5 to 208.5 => 1.253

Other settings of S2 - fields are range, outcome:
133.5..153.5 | 1.26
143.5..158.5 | 1.34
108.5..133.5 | 1.26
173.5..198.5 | 1.3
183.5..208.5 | 1.27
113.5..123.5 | 1.28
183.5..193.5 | 1.28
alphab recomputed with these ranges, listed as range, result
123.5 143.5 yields 1.205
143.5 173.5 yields 1.293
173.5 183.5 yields 1.234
